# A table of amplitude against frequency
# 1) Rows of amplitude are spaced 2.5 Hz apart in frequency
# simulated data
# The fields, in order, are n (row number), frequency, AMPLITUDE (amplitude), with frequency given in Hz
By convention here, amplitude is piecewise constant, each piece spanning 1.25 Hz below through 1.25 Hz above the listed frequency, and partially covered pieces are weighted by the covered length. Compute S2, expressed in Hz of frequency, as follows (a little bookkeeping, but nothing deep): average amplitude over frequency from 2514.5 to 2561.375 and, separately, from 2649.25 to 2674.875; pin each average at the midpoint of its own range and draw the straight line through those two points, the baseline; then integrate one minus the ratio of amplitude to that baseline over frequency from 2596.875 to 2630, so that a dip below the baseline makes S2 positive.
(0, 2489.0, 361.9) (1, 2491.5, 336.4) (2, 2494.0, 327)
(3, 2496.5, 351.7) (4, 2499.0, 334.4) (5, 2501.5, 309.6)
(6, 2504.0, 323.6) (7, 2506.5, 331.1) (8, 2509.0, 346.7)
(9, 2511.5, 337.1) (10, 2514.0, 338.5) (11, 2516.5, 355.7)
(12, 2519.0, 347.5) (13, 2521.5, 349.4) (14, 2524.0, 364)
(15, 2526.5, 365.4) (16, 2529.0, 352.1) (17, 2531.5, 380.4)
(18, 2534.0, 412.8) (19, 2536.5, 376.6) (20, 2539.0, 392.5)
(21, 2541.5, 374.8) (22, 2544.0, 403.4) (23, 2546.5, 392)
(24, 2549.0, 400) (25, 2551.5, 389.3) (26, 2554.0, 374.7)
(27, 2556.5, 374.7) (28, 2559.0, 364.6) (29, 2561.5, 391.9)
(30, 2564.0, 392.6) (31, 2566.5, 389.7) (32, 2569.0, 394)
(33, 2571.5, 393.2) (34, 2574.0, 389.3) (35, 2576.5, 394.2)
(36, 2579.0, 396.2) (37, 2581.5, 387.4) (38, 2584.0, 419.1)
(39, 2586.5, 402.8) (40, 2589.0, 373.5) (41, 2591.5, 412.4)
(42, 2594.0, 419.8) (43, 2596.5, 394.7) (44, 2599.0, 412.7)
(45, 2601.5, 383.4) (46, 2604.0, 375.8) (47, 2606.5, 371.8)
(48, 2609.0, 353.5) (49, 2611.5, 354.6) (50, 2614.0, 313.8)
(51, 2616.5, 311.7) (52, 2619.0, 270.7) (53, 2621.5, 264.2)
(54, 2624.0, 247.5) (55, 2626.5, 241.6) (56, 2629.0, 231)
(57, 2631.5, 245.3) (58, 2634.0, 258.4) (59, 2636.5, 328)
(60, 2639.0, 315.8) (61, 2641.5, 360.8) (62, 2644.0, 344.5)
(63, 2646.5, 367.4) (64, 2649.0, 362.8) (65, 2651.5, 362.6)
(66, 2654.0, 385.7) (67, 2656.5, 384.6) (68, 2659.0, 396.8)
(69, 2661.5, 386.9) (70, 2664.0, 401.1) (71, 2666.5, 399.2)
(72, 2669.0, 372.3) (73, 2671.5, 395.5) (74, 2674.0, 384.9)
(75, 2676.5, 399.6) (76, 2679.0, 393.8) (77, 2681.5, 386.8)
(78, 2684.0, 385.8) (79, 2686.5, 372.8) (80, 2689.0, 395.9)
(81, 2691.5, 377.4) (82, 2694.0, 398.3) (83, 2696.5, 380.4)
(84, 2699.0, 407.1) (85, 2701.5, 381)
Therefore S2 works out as 5.3 Hz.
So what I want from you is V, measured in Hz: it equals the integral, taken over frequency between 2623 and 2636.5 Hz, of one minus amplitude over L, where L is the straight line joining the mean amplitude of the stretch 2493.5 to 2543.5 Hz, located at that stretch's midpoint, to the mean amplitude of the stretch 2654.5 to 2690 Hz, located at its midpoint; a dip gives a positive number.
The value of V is 4.5 Hz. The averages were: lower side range 355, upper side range 390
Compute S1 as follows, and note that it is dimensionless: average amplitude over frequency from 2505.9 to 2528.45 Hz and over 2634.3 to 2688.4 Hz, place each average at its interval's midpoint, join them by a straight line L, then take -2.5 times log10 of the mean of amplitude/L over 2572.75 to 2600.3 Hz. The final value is -0.11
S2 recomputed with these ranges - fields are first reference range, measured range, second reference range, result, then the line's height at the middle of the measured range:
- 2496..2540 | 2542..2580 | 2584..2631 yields -4.5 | 348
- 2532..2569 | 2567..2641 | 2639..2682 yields 7.1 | 384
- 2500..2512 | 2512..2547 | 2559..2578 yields -1.8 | 352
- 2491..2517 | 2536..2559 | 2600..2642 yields -4.3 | 325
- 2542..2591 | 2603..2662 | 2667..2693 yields 9.6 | 389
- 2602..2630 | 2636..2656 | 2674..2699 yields -0.8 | 341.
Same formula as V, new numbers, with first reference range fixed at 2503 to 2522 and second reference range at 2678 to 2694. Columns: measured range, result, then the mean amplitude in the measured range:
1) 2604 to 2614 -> 0.27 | 356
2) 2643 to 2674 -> -0.10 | 380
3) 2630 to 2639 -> 2.21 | 281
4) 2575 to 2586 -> -1.24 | 399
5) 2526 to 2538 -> -1.12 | 379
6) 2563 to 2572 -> -0.93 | 392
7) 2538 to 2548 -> -1.20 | 391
